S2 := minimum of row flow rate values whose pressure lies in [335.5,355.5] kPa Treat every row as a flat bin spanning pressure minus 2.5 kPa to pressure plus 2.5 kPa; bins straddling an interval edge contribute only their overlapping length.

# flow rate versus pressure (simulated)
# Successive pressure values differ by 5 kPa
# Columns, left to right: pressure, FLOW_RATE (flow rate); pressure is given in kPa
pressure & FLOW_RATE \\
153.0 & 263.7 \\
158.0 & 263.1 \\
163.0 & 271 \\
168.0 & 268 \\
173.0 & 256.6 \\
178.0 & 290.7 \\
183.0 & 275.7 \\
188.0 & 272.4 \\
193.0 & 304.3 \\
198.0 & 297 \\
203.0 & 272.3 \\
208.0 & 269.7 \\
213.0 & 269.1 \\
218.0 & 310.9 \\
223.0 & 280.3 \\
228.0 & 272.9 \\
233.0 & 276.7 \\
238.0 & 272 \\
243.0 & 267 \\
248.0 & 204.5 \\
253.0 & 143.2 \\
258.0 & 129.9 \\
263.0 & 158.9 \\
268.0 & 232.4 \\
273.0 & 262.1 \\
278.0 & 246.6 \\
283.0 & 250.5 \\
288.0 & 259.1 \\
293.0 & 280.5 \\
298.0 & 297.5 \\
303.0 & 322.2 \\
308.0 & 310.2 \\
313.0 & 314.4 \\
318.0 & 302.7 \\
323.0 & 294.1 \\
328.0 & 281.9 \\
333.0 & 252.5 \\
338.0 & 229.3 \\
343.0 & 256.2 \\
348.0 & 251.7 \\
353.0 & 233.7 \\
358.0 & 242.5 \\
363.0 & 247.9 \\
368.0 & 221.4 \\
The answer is 229.3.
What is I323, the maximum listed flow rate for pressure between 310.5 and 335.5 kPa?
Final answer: 314.4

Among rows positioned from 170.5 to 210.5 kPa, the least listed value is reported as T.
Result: 256.6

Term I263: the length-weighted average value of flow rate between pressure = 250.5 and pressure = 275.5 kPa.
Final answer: 185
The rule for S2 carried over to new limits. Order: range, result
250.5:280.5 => 129.9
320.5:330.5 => 281.9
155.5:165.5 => 263.1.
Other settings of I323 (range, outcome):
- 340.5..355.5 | 256.2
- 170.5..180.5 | 290.7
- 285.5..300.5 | 297.5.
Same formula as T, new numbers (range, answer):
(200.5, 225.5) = 269.1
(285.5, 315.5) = 259.1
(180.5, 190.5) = 272.4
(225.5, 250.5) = 204.5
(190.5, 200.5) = 297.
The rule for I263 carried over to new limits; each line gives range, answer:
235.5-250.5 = 248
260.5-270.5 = 196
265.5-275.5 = 247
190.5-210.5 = 286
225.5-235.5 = 275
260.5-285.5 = 230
